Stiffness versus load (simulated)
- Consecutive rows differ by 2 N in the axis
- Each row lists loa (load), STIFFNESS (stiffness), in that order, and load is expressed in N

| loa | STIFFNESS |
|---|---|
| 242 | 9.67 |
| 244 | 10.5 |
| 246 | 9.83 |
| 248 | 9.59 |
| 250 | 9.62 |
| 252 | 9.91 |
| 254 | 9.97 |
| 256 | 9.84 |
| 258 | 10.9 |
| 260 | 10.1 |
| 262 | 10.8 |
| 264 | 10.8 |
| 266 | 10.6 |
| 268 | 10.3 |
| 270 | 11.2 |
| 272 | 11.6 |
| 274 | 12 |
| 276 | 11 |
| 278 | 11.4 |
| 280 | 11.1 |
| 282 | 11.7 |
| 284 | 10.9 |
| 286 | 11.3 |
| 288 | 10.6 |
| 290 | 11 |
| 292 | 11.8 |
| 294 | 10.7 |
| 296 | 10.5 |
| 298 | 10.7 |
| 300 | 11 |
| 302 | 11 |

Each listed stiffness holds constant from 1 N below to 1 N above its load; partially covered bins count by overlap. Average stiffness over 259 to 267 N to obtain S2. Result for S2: 10.6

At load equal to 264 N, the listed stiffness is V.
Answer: 10.8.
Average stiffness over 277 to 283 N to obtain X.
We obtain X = 11.4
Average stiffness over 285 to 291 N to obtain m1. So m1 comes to 11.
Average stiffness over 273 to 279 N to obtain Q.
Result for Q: 11.5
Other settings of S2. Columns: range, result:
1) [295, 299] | 10.6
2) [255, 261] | 10.3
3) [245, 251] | 9.68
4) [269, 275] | 11.6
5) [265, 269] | 10.4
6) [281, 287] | 11.3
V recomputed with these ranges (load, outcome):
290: 11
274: 12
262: 10.8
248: 9.59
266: 10.6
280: 11.1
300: 11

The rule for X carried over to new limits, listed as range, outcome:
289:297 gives 11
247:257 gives 9.79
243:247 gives 10.2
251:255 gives 9.94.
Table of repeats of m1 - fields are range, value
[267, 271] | 10.8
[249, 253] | 9.77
